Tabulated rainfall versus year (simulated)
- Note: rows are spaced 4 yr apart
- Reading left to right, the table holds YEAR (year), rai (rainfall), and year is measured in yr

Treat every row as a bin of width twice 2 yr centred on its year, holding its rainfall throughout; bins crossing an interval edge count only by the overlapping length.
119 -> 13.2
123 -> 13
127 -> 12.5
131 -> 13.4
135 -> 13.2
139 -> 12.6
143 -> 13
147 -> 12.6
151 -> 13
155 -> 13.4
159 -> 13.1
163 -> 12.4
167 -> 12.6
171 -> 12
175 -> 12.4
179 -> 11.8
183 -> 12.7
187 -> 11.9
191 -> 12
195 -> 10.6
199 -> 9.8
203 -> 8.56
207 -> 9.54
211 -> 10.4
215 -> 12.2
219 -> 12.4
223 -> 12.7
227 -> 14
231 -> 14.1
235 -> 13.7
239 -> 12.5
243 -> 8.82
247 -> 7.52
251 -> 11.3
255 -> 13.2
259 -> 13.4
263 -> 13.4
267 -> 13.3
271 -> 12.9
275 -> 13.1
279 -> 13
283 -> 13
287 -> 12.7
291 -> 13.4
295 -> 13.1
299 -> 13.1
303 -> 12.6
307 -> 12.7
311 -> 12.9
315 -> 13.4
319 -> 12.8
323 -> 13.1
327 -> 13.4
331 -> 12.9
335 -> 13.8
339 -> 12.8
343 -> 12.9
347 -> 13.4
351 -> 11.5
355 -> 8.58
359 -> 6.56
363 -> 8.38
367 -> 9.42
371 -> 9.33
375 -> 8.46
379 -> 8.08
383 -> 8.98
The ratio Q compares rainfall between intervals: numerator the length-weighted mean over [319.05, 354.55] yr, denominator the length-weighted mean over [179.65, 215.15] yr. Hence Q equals 1.2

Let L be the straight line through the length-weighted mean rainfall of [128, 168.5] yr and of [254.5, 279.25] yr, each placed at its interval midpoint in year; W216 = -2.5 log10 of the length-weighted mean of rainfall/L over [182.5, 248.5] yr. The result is 0.15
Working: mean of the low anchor 12.9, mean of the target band 11.4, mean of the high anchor 13.2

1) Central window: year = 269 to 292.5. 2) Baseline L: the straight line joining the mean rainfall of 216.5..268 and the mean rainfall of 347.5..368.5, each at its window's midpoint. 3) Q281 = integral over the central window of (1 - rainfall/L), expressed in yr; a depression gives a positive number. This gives -3.6 yr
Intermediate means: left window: 12.3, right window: 9.2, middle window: 13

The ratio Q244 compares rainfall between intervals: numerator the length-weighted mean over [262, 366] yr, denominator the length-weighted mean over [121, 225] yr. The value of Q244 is 1.0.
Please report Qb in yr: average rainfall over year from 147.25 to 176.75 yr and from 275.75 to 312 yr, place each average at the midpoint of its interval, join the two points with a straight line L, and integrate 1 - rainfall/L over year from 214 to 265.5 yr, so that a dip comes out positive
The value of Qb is 2.3 yr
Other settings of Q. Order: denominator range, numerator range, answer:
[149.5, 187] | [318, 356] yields 1.00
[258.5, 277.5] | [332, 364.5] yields 0.84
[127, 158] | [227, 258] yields 0.91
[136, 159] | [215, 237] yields 1.03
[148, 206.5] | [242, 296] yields 1.04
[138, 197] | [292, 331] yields 1.05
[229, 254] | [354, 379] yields 0.74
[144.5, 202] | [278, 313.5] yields 1.07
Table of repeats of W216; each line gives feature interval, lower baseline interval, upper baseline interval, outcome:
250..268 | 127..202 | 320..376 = -0.11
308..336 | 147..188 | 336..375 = -0.22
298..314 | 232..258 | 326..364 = -0.13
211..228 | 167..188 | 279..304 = 0.00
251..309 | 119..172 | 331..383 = -0.16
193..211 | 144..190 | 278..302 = 0.29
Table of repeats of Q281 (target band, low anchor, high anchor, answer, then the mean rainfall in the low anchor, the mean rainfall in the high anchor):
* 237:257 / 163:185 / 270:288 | 3.28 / 12.3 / 13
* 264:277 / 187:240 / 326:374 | -1.95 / 11.7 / 11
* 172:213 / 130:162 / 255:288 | 6.45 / 13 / 13.1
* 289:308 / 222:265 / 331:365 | -2.22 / 12.2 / 11.1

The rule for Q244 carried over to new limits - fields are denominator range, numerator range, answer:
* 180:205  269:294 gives 1.19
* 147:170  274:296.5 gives 1.02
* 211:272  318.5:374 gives 0.92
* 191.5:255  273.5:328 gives 1.15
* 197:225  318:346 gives 1.21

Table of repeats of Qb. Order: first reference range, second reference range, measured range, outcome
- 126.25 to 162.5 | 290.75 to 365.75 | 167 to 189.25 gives 1.1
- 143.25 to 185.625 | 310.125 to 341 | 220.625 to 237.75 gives -1.0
